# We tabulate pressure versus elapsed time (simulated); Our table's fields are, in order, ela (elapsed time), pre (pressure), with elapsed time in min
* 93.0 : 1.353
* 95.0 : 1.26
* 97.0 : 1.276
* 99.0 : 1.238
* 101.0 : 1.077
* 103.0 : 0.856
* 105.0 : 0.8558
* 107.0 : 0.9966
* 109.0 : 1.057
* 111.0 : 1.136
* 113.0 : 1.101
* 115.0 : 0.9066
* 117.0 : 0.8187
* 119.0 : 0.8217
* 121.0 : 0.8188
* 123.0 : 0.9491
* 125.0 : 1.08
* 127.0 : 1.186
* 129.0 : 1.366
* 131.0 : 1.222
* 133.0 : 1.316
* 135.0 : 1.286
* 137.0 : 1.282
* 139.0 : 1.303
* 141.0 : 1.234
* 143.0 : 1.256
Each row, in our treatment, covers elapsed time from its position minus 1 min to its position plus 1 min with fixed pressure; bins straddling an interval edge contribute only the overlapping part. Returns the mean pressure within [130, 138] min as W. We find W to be 1.28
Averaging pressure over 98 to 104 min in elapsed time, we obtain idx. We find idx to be 1.06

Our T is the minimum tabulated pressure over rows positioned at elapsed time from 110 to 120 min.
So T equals 0.8187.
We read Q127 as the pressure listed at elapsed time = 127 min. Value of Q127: 1.186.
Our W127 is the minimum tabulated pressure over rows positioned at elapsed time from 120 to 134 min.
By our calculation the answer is 0.8188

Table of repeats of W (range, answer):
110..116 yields 1.05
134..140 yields 1.29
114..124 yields 0.863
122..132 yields 1.16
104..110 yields 0.97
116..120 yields 0.82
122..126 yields 1.01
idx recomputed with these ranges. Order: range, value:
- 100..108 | 0.946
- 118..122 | 0.82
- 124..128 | 1.13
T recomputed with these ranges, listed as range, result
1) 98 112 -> 0.8558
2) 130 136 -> 1.222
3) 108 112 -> 1.057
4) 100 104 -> 0.856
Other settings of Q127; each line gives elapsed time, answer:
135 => 1.286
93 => 1.353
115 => 0.9066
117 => 0.8187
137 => 1.282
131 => 1.222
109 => 1.057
